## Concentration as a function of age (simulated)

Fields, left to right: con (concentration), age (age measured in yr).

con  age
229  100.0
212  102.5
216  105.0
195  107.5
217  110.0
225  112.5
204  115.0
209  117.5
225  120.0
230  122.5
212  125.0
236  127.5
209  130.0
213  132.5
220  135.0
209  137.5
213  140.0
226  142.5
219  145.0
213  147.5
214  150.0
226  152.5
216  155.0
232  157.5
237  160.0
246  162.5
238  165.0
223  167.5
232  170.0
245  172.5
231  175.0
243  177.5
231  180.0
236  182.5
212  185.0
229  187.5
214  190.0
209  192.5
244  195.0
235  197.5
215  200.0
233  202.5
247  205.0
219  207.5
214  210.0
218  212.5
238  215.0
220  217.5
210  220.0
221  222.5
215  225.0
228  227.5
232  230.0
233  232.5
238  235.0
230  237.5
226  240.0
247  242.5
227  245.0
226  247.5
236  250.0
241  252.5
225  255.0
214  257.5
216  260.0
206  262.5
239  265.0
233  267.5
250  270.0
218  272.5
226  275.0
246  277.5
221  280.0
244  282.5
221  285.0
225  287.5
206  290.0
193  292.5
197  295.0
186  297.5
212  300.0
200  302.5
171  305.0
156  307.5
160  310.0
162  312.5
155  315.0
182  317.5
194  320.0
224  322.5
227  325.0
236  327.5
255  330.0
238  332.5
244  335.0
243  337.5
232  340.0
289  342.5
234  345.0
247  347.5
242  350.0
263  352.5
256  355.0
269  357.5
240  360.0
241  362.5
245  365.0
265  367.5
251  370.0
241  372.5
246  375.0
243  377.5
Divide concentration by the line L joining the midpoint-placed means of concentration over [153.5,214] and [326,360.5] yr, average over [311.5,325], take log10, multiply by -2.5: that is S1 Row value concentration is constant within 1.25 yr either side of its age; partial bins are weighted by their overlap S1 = 0.29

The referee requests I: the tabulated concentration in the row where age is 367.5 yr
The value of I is 265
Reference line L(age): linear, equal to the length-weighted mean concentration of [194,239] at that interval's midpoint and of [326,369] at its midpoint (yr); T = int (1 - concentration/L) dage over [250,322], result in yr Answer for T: 9.3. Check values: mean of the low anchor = 227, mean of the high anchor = 249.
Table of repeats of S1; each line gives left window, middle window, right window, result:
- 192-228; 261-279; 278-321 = -0.13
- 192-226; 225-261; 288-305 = -0.07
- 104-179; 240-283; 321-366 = 0.03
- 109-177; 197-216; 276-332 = -0.06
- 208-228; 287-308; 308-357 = 0.15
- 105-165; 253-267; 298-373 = 0.01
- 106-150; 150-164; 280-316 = -0.09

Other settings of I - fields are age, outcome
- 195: 244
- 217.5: 220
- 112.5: 225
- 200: 215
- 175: 231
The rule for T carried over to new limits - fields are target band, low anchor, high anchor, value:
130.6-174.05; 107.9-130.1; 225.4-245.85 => -0.48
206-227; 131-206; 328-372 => 1.15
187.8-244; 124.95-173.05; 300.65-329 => -4.53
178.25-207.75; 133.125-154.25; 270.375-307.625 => -1.71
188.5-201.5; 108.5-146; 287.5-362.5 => -0.35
